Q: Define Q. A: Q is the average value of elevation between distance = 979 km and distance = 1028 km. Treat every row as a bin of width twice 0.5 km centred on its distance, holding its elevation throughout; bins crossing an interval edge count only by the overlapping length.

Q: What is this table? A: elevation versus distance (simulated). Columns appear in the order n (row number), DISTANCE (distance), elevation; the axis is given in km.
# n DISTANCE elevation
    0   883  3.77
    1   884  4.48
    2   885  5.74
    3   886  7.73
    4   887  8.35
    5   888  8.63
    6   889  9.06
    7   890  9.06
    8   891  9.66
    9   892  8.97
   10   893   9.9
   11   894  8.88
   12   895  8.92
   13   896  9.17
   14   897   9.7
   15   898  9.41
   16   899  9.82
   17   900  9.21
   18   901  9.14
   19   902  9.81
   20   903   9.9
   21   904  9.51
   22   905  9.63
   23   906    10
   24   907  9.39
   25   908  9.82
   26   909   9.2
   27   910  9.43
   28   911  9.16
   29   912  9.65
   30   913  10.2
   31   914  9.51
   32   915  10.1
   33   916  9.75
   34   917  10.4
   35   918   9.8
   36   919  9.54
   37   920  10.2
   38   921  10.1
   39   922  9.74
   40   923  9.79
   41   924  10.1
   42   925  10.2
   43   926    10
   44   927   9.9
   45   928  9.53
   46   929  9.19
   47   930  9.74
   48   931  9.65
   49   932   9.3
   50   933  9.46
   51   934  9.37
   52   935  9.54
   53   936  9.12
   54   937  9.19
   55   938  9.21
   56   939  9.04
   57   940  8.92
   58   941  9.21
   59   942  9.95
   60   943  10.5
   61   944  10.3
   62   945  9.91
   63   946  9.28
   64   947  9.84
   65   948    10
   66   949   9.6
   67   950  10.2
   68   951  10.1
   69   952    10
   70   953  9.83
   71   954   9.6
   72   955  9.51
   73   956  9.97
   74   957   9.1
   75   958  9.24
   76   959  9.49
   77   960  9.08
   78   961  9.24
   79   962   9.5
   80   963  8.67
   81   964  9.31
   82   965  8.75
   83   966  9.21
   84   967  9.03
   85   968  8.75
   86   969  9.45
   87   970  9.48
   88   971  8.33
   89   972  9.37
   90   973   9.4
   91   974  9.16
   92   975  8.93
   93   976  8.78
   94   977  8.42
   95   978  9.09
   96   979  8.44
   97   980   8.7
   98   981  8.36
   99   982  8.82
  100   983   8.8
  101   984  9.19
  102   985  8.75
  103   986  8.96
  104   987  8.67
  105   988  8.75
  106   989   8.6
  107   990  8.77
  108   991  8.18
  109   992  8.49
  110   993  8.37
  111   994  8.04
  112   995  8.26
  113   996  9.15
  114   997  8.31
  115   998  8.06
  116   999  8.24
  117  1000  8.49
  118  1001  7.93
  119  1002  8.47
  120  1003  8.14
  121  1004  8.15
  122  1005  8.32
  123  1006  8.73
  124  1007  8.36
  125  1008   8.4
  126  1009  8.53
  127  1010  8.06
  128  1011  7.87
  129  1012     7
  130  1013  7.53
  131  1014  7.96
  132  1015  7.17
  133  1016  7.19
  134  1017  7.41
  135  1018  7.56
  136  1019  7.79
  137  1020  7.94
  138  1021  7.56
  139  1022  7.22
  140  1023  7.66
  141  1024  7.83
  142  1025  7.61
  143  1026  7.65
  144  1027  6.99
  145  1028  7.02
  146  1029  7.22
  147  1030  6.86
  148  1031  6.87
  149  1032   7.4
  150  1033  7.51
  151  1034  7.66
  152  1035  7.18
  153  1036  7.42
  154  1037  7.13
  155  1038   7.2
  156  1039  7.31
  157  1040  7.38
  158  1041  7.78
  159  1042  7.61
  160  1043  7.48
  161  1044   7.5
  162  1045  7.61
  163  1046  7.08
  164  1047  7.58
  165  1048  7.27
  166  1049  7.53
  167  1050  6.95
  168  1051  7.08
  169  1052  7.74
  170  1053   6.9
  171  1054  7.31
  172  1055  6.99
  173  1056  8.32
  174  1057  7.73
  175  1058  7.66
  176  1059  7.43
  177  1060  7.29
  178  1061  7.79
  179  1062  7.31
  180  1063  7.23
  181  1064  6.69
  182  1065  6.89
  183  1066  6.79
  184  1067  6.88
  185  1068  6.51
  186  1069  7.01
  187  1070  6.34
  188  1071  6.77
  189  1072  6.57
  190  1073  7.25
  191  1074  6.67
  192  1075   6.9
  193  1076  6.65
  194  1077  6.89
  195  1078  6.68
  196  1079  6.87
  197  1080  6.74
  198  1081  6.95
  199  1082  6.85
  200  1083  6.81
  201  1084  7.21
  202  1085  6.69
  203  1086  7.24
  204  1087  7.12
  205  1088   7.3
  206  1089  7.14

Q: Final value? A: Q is 8.14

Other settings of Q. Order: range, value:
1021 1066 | 7.36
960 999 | 8.8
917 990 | 9.37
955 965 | 9.27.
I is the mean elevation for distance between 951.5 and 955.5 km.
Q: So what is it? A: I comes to 9.73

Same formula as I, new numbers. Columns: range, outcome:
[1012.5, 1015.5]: 7.55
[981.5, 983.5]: 8.81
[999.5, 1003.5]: 8.26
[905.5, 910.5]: 9.57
